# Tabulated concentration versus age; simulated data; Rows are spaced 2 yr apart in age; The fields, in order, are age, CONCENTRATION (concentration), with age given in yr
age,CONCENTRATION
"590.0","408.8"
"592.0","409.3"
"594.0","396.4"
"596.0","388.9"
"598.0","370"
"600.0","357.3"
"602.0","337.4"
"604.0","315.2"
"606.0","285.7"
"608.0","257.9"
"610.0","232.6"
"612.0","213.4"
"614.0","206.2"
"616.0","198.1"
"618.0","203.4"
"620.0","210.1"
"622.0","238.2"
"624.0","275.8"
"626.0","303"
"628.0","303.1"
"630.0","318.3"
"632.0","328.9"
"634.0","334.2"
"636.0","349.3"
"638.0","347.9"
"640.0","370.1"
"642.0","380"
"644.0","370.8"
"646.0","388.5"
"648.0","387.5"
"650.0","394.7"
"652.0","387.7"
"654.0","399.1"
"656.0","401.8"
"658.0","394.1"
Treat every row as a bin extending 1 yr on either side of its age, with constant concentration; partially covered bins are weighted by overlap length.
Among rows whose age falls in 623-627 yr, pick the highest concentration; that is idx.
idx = 303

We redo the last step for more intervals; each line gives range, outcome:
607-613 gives 257.9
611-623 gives 238.2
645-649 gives 388.5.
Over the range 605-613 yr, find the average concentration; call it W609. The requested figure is 247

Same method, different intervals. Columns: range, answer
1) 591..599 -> 391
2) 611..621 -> 206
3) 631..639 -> 340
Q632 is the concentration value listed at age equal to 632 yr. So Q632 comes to 328.9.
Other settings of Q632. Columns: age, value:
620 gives 210.1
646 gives 388.5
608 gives 257.9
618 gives 203.4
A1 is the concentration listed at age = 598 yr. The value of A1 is 370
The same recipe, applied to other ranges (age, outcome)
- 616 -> 198.1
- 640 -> 370.1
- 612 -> 213.4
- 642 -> 380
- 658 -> 394.1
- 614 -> 206.2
